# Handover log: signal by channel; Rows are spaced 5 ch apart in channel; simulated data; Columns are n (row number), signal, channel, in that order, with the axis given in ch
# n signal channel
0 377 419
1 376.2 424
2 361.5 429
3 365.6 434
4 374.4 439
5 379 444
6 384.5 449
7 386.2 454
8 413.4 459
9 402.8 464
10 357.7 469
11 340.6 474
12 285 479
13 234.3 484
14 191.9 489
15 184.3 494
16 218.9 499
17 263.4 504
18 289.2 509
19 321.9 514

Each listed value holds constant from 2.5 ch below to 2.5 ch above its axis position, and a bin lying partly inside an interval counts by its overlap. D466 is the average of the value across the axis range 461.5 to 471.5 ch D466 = 380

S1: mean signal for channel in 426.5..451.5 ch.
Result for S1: 373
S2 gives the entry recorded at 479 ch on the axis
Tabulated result 285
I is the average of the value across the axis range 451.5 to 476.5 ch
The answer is 380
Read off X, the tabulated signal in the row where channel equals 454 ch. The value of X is 386.2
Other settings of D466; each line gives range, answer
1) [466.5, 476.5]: 349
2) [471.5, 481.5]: 313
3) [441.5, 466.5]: 393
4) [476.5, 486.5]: 260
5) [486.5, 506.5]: 215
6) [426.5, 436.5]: 364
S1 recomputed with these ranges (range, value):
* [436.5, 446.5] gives 377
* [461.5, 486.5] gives 324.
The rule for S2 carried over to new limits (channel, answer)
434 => 365.6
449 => 384.5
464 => 402.8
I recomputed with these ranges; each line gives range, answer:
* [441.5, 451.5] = 382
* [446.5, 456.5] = 385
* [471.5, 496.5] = 247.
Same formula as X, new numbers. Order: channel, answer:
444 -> 379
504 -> 263.4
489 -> 191.9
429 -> 361.5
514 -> 321.9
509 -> 289.2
